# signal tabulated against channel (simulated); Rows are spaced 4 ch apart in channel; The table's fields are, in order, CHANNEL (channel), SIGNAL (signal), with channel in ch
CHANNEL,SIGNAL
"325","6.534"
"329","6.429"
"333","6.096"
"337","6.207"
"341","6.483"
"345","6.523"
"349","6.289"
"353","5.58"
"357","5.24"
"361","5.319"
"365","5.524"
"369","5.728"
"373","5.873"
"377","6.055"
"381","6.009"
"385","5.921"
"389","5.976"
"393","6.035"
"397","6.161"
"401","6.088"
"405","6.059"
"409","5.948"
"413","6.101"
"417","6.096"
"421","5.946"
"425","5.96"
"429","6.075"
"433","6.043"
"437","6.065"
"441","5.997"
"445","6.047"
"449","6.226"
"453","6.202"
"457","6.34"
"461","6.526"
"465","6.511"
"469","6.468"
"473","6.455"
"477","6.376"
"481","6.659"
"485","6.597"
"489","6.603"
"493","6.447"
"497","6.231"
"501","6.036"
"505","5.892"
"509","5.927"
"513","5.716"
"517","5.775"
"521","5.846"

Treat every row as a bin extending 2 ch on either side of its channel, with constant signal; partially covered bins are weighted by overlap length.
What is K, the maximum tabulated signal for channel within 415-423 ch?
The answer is 6.096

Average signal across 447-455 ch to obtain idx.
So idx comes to 6.21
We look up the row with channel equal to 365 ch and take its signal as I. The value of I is 5.524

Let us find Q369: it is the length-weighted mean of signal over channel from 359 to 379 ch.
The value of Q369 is 5.7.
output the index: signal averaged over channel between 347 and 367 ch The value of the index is 5.59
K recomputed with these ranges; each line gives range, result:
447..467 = 6.526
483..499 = 6.603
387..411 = 6.161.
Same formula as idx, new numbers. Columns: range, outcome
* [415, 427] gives 6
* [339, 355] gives 6.22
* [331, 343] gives 6.26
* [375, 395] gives 6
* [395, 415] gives 6.07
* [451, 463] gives 6.36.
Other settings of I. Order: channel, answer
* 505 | 5.892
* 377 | 6.055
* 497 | 6.231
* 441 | 5.997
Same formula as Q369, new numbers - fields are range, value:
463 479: 6.45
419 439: 6.02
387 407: 6.06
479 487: 6.63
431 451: 6.08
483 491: 6.6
